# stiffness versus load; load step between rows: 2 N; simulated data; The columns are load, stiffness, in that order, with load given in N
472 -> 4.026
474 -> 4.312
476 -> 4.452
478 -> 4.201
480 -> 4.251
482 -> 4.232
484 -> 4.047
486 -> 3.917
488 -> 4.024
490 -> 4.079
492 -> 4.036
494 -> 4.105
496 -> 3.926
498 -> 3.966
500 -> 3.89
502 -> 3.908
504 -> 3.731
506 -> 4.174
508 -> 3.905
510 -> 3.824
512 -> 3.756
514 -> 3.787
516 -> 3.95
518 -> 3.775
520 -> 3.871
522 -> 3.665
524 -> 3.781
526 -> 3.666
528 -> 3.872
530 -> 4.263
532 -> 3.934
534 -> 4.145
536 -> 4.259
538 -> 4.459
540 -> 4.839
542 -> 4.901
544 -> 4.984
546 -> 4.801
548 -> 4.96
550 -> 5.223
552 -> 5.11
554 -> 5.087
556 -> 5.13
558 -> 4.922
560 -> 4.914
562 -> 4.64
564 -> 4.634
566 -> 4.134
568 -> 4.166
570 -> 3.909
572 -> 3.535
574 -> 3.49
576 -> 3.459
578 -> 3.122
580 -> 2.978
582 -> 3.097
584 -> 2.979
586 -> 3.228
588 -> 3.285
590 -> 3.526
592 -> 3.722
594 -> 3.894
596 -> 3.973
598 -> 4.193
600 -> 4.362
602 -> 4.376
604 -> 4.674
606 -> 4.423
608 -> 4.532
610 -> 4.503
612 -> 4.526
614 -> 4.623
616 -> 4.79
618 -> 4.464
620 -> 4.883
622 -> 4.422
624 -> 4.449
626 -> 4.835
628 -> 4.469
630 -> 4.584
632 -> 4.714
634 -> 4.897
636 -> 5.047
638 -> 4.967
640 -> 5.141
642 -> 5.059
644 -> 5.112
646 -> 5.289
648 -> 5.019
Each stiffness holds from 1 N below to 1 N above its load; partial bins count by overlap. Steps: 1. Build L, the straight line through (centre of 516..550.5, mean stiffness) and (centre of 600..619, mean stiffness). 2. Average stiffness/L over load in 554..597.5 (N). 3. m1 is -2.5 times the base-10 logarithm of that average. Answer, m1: 0.14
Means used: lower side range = 4.29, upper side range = 4.54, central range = 3.88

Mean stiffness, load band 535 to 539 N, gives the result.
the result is 4.36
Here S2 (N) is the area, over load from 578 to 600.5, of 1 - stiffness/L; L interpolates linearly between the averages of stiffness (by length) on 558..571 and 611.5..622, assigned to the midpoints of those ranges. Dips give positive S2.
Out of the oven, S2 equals 5.0 N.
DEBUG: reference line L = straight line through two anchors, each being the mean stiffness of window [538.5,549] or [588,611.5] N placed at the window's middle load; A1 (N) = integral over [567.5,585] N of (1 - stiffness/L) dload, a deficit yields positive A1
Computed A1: 4.2 N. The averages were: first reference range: 4.88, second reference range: 4.17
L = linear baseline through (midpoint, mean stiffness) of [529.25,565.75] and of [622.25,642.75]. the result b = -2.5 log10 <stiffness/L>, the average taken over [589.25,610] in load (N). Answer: 0.14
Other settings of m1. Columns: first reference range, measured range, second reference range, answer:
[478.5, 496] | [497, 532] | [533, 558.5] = 0.15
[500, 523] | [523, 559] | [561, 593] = -0.22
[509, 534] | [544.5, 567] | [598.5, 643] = -0.18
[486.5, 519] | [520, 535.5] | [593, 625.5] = 0.04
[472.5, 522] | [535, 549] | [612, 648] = -0.11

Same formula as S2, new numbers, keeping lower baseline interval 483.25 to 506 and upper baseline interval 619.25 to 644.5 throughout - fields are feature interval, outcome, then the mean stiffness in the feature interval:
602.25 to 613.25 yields 0.32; 4.52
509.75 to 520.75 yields 0.73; 3.83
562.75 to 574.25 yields 1.03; 4.02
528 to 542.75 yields -0.46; 4.36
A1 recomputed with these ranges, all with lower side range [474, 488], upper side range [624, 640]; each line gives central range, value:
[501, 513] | 1.1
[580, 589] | 2.9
